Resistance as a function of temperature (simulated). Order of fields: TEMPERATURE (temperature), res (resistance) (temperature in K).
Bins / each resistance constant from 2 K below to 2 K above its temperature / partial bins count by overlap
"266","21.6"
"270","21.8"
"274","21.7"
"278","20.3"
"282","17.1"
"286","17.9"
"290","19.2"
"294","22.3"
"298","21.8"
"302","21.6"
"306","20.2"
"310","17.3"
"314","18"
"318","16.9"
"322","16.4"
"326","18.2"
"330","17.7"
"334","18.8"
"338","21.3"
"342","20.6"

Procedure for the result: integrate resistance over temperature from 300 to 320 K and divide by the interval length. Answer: 18.8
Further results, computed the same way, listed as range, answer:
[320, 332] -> 17.4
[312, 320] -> 17.4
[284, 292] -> 18.5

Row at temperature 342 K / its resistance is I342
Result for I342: 20.6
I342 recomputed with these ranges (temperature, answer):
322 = 16.4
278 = 20.3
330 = 17.7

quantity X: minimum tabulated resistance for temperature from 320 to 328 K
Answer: 16.4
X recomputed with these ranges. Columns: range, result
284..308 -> 17.9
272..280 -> 20.3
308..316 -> 17.3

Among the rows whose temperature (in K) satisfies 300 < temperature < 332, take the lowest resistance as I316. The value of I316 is 16.4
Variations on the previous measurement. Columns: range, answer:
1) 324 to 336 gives 17.7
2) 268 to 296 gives 17.1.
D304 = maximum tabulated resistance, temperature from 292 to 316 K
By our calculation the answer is 22.3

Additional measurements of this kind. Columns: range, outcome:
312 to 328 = 18.2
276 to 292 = 20.3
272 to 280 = 21.7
